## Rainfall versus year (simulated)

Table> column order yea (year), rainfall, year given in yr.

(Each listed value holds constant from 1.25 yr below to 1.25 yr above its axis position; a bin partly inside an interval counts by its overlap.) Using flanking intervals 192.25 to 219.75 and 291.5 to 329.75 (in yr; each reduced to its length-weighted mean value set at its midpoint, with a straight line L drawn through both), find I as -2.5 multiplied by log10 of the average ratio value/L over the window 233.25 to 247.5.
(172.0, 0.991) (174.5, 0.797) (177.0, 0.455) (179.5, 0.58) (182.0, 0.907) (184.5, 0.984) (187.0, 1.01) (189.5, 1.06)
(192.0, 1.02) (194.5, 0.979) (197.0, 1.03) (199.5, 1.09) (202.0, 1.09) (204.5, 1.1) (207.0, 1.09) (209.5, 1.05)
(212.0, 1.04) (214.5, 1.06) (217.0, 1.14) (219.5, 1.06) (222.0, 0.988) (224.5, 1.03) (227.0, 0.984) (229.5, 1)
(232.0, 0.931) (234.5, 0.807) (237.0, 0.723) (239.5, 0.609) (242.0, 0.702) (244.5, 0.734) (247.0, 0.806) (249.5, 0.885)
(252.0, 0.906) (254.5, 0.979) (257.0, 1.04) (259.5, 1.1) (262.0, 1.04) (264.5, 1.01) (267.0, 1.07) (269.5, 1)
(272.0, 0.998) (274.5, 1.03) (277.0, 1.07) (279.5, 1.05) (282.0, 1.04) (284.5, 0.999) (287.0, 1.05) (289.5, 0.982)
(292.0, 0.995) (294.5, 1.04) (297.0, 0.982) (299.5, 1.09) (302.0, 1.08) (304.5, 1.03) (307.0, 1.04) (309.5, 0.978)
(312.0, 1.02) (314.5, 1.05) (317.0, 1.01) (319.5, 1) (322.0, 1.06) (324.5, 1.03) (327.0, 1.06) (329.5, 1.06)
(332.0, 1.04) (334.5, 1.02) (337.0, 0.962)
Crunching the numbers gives 0.405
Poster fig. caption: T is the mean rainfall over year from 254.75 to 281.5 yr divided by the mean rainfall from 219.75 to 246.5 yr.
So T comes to 1.2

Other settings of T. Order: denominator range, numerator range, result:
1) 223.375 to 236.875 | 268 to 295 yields 1.10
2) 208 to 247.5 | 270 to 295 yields 1.11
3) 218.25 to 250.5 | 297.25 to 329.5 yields 1.20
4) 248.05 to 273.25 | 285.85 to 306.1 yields 1.03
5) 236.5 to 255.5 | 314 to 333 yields 1.31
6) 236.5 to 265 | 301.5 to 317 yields 1.17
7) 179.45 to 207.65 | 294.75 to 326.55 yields 1.02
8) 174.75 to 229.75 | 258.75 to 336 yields 1.05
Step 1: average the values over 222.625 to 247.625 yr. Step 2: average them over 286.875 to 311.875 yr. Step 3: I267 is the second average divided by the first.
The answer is 1.22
